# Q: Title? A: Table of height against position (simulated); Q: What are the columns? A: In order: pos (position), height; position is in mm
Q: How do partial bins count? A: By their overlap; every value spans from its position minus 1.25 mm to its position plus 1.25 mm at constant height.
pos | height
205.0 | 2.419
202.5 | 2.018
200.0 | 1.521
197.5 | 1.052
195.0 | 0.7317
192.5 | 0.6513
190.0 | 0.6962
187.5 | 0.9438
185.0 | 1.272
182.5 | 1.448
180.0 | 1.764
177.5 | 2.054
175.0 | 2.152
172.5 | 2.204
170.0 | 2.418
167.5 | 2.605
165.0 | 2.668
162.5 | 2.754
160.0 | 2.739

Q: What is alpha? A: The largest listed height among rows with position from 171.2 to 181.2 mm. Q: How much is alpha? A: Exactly 2.204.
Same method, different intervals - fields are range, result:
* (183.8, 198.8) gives 1.272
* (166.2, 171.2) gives 2.605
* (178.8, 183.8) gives 1.764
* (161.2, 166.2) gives 2.754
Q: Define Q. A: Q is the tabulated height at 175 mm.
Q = 2.152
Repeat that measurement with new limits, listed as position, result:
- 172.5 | 2.204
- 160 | 2.739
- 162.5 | 2.754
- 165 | 2.668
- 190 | 0.6962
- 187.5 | 0.9438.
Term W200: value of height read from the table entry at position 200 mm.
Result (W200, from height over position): 1.521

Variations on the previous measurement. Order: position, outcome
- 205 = 2.419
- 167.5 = 2.605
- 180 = 1.764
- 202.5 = 2.018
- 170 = 2.418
